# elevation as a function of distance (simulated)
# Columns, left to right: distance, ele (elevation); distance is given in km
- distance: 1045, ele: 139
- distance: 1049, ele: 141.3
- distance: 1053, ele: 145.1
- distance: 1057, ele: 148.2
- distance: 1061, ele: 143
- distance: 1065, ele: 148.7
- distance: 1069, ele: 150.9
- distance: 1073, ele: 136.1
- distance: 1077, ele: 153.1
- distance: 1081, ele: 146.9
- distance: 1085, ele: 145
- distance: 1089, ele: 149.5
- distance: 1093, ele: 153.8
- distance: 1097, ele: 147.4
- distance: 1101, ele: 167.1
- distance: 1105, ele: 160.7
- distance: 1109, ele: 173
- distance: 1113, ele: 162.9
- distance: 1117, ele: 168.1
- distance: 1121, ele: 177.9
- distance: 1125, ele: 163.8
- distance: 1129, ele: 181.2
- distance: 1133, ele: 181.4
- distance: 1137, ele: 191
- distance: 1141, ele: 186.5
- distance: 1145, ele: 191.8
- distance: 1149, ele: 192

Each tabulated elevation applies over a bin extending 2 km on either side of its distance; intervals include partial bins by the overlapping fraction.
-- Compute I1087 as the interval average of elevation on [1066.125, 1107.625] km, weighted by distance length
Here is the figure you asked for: 151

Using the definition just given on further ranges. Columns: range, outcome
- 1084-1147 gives 169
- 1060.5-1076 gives 145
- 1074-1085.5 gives 148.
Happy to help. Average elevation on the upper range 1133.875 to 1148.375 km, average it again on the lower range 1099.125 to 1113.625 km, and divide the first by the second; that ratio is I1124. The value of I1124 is 1.14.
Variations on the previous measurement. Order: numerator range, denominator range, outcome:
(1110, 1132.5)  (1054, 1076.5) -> 1.18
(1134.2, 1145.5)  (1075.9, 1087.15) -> 1.28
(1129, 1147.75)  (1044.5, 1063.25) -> 1.30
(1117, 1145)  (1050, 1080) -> 1.23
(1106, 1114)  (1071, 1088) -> 1.15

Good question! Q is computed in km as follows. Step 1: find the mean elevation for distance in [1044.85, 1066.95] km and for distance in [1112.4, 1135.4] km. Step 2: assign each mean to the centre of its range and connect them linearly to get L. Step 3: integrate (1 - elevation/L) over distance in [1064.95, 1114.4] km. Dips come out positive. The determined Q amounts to 1.7 km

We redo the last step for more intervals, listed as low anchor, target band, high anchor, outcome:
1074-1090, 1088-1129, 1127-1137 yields 0.71 km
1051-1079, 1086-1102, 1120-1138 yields 0.79 km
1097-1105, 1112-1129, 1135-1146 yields 0.48 km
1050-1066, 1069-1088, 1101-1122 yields 1.00 km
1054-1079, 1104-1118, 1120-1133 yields 0.11 km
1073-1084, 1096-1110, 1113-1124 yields -0.08 km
